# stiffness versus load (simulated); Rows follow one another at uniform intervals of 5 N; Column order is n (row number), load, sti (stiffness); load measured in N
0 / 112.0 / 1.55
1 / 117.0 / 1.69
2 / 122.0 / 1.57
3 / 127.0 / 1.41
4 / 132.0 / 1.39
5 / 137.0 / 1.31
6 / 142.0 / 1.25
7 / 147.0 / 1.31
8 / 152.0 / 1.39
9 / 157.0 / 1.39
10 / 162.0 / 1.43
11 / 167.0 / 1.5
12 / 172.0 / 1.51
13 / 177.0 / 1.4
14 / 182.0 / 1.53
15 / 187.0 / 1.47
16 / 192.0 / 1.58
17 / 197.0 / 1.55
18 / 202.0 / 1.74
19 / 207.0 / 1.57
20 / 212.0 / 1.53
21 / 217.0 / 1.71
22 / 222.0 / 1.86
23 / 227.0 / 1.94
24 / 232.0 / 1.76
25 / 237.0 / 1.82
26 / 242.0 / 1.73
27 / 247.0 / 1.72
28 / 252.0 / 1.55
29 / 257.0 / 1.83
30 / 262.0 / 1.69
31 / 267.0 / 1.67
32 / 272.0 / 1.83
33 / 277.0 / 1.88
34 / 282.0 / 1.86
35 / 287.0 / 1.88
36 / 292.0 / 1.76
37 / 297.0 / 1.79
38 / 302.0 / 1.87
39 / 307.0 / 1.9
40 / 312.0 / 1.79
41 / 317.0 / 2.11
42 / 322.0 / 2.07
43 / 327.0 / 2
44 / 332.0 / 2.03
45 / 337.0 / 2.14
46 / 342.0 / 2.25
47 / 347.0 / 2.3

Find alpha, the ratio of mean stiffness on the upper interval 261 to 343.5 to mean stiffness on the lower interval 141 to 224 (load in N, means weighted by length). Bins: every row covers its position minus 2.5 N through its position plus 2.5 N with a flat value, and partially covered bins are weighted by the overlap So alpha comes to 1.26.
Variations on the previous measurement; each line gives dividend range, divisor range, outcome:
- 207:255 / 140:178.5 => 1.23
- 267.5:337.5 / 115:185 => 1.33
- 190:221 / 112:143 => 1.12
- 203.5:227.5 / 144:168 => 1.22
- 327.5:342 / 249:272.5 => 1.23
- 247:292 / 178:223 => 1.11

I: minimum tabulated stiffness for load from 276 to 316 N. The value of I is 1.76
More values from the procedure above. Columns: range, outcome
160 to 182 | 1.4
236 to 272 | 1.55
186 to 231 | 1.47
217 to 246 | 1.71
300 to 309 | 1.87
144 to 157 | 1.31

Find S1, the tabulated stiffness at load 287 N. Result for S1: 1.88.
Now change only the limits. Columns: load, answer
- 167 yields 1.5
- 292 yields 1.76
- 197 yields 1.55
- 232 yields 1.76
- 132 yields 1.39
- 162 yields 1.43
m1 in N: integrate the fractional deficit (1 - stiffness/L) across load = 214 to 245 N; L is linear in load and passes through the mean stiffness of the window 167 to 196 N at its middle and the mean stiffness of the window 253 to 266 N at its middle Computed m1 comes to -3.0 N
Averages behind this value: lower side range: 1.5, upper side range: 1.73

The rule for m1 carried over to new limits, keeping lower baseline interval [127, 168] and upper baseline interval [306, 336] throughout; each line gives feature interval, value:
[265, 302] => 0.87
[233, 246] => -0.51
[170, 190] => 0.09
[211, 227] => -1.23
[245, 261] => 0.47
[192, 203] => -0.48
